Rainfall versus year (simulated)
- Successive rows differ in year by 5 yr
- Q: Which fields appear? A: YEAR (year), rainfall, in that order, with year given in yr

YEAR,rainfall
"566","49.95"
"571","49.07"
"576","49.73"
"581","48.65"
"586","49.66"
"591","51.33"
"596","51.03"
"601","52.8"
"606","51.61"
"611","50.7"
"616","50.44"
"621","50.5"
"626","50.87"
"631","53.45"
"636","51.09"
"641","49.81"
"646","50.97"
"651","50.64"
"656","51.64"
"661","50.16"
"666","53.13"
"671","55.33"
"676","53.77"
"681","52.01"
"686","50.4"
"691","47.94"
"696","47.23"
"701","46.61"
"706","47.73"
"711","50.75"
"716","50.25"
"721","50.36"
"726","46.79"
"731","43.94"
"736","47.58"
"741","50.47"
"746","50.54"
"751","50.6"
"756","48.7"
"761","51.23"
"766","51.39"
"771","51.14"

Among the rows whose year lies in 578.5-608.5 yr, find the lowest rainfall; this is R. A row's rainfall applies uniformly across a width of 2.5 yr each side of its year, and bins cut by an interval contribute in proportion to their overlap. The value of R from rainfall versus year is 48.65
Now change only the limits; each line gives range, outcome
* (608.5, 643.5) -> 49.81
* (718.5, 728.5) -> 46.79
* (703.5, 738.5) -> 43.94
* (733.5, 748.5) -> 47.58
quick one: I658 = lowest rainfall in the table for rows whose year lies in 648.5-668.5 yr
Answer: 50.16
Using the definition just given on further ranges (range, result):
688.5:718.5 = 46.61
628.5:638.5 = 51.09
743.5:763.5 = 48.7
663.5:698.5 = 47.23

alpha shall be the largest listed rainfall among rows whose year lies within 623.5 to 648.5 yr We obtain 53.45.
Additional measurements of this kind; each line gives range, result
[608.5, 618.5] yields 50.7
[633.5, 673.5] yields 55.33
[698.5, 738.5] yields 50.75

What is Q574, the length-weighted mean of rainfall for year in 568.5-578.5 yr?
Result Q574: 49.4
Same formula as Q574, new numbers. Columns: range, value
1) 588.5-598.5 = 51.2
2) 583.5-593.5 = 50.5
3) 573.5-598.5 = 50.1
